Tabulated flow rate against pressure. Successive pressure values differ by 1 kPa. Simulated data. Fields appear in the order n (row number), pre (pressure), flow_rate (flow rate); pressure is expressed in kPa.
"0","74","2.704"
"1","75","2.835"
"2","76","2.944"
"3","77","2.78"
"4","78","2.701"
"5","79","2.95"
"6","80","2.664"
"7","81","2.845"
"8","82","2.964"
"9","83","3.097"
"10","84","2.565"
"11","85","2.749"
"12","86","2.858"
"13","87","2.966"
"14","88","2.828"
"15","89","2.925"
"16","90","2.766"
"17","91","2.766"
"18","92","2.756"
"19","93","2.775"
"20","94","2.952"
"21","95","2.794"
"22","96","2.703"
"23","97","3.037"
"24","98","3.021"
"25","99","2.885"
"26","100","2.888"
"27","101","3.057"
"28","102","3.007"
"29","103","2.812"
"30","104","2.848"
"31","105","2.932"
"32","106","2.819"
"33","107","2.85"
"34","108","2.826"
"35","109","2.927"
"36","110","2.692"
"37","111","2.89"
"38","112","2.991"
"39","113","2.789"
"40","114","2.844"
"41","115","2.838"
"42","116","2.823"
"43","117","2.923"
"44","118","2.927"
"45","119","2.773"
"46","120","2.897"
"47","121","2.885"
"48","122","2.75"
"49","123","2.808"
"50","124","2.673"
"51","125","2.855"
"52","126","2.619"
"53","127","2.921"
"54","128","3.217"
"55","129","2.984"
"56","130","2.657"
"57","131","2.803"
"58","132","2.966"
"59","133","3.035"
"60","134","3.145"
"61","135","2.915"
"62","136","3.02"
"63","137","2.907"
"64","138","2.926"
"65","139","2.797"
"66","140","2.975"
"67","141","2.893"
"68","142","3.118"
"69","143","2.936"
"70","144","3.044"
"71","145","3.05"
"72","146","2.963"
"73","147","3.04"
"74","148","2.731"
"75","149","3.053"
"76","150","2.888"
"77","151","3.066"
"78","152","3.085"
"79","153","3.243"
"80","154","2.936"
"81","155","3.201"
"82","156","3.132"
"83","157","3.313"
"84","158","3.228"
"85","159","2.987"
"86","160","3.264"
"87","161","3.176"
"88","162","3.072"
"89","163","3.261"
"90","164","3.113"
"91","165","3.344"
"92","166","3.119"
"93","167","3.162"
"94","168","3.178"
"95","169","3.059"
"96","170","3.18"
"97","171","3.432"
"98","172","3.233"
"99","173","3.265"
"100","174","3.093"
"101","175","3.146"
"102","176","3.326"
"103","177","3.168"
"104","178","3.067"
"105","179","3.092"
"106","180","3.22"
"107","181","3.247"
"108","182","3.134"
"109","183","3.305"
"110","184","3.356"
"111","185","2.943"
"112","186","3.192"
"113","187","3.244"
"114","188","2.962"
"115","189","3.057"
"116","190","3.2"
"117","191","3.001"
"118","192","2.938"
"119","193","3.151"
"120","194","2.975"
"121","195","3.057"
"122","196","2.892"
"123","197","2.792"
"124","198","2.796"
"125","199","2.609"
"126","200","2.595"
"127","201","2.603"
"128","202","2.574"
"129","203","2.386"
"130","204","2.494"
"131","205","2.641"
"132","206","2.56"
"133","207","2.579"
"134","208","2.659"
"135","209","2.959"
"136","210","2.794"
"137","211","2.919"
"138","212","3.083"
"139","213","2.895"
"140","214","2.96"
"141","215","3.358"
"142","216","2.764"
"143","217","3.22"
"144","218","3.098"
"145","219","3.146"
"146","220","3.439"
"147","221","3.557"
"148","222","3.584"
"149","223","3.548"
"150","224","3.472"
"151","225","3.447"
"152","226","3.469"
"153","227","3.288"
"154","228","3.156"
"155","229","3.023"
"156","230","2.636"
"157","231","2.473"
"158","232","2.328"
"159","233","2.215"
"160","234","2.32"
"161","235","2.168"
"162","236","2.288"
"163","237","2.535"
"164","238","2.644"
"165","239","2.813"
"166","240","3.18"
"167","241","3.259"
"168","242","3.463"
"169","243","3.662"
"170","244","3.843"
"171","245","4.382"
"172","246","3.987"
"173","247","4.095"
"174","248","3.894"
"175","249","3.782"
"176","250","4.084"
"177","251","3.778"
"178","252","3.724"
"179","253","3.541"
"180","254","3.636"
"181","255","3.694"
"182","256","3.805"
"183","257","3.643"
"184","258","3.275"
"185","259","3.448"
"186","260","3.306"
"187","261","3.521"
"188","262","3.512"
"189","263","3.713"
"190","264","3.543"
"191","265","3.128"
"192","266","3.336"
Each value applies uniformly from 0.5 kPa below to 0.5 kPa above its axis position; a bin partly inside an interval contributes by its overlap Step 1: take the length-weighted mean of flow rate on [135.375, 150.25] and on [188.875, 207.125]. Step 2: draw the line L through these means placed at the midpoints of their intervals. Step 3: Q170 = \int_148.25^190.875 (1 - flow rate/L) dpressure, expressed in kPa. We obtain -4.23 kPa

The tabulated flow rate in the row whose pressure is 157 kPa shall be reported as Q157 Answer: 3.313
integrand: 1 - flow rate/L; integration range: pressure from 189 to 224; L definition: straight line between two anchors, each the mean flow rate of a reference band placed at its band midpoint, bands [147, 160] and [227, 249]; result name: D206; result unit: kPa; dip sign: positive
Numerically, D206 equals 1.6 kPa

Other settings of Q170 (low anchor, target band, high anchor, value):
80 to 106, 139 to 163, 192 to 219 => -1.8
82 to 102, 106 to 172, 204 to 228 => -0.7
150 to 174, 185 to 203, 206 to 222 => 1.0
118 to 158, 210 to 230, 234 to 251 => 0.4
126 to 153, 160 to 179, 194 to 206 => -2.4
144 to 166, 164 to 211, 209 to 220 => 1.1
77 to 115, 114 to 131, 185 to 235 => 0.2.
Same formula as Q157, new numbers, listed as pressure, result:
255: 3.694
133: 3.035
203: 2.386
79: 2.95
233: 2.215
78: 2.701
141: 2.893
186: 3.192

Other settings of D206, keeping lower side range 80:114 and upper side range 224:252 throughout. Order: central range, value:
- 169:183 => -0.66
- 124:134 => 0.15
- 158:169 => -0.51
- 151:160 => -0.41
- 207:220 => 0.65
